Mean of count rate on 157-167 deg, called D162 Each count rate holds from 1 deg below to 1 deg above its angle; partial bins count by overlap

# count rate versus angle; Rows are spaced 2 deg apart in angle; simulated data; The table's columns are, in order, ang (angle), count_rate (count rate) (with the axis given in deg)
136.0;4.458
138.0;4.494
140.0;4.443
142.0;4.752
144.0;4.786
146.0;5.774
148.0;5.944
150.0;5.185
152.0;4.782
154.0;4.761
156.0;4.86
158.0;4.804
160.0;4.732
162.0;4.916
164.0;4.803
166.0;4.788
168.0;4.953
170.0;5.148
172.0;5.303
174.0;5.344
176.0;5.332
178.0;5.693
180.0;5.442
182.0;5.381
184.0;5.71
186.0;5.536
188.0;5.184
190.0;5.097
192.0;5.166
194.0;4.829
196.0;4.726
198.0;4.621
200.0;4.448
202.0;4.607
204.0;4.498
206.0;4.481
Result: 4.81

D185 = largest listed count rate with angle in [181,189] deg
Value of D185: 5.71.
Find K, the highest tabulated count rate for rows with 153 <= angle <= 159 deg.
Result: 4.86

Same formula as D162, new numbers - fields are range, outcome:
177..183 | 5.51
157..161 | 4.77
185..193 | 5.25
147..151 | 5.56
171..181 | 5.42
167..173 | 5.13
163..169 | 4.85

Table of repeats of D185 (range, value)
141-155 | 5.944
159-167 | 4.916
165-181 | 5.693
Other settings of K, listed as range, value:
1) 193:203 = 4.829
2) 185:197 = 5.536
